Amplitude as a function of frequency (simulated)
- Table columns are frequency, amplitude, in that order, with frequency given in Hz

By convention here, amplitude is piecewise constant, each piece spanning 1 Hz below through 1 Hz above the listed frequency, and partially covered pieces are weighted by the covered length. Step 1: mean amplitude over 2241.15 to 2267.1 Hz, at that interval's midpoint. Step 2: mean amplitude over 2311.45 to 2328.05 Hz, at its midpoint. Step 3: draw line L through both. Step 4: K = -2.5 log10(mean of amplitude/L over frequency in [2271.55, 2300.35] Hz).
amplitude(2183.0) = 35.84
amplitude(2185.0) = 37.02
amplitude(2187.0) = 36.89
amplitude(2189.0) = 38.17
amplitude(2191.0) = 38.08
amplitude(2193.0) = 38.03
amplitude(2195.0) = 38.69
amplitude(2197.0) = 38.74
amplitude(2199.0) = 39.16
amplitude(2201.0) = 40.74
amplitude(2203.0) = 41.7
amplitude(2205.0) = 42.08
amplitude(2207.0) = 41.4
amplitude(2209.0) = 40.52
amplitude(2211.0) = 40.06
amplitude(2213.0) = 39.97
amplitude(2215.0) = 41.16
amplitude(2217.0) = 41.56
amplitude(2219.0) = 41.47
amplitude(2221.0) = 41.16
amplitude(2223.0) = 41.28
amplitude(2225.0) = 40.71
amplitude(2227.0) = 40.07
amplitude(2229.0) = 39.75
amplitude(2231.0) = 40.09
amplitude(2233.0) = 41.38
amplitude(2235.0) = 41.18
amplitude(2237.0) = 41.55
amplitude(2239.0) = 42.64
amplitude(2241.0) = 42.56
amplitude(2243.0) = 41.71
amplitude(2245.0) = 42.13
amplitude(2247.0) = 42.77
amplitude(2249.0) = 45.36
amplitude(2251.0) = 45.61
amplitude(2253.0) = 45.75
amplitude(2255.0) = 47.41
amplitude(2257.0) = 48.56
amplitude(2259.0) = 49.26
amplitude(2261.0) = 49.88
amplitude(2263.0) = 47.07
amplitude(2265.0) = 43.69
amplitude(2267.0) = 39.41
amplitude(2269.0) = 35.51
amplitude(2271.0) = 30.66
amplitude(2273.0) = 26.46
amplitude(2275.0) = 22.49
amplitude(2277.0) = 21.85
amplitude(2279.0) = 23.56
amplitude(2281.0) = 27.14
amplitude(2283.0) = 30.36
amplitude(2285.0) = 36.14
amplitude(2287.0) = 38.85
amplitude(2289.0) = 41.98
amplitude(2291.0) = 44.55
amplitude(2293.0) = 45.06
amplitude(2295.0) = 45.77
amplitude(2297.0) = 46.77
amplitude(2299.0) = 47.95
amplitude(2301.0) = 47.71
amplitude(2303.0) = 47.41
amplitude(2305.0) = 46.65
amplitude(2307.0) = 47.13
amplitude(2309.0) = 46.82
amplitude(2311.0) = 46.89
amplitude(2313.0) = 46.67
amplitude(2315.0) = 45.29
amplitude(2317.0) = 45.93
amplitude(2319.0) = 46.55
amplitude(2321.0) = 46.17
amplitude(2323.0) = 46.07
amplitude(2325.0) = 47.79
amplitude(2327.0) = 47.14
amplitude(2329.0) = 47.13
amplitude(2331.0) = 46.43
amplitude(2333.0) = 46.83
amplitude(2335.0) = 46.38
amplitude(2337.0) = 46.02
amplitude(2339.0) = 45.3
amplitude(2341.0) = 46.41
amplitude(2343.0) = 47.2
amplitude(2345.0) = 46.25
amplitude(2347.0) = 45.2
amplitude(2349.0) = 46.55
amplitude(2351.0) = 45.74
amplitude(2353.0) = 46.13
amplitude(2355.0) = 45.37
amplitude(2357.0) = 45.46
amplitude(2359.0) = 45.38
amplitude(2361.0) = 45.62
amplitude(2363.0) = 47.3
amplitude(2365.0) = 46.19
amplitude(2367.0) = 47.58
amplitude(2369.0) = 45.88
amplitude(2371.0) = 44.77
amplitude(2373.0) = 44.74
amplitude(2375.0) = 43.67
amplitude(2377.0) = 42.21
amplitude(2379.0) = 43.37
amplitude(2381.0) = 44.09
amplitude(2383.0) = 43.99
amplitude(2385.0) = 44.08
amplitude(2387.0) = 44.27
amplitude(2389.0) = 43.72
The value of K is 0.27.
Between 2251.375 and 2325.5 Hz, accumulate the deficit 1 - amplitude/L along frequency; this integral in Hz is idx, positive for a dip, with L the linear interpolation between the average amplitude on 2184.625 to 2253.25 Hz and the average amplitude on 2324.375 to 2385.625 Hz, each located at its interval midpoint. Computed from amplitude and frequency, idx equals 2.8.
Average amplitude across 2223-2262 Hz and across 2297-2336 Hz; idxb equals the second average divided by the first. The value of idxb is 1.1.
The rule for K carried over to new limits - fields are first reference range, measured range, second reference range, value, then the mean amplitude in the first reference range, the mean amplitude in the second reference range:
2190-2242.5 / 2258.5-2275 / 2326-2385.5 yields 0.09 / 40.6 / 45.6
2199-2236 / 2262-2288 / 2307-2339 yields 0.32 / 40.9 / 46.5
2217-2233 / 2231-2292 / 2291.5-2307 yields 0.11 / 40.8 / 46.7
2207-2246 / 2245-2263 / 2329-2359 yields -0.10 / 41.1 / 46.1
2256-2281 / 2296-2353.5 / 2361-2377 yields -0.13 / 36.2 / 45.5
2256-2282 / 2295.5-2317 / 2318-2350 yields -0.12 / 35.8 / 46.5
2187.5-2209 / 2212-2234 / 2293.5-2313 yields 0.02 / 39.7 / 46.9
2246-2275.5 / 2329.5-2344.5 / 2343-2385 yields -0.05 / 41.6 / 45.3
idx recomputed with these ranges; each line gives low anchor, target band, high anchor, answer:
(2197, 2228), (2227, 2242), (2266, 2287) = -1.7 Hz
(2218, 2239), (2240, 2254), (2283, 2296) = -0.9 Hz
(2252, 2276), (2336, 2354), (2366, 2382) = -1.1 Hz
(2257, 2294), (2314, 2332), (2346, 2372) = -2.0 Hz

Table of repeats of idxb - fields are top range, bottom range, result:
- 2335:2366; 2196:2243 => 1.12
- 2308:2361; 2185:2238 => 1.15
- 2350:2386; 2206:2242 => 1.10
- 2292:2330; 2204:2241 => 1.14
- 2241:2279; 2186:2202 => 1.04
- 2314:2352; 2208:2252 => 1.11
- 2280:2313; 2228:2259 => 0.99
